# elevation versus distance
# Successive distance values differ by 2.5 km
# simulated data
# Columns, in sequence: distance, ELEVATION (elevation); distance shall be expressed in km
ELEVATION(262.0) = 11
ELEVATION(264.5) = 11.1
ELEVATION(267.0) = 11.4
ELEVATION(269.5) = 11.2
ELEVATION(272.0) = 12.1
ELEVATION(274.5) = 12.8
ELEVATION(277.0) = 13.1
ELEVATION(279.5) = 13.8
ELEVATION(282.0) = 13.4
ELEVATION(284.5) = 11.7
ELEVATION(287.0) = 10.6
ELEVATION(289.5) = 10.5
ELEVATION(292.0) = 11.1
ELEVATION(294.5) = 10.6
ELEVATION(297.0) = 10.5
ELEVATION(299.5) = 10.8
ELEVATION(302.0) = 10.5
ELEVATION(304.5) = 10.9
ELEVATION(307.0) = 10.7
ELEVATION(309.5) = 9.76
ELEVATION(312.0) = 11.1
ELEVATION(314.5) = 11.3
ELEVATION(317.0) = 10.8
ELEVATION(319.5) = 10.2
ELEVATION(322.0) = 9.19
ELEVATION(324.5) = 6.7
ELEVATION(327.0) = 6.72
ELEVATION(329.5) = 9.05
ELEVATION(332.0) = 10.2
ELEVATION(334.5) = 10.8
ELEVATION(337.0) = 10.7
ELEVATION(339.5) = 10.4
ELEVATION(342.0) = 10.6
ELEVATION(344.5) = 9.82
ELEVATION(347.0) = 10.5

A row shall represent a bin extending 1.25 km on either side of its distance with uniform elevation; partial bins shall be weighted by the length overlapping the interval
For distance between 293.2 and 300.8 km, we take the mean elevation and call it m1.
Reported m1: 10.6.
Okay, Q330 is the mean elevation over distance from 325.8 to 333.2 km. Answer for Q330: 8.66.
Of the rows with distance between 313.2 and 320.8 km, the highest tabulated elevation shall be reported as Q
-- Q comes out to 11.3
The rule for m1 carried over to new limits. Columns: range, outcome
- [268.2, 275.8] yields 12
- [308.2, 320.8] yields 10.6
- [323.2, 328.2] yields 6.73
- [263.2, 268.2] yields 11.2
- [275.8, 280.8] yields 13.5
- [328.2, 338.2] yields 10.2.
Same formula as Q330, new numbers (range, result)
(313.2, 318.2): 11.1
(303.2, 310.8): 10.5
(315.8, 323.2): 10.1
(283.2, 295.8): 10.9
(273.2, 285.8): 12.9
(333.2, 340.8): 10.6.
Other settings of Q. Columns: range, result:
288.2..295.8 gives 11.1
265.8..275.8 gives 12.8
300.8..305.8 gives 10.9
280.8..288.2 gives 13.4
